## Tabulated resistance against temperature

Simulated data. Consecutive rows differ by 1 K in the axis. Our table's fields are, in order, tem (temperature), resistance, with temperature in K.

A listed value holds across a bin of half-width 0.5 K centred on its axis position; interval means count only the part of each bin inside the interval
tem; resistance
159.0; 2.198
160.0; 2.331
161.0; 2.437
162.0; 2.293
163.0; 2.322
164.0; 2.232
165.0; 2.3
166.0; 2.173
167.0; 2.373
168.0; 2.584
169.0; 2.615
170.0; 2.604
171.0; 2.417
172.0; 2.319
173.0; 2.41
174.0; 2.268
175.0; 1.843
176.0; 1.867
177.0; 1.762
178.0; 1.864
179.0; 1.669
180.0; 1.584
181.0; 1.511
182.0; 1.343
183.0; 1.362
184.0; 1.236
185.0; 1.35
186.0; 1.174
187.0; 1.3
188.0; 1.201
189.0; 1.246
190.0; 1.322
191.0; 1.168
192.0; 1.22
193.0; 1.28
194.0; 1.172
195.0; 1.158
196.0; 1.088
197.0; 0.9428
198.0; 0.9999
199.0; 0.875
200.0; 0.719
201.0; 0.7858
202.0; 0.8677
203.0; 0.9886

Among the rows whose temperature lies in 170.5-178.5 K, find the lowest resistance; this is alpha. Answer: 1.762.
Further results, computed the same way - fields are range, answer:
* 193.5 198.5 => 0.9428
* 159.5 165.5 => 2.232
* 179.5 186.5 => 1.174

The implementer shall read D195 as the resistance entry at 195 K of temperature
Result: 1.158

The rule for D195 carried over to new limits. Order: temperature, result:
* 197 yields 0.9428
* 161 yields 2.437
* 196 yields 1.088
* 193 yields 1.28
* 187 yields 1.3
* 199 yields 0.875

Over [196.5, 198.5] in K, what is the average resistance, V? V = 0.971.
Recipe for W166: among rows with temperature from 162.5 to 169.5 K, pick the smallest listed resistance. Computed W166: 2.173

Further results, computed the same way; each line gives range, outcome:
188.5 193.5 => 1.168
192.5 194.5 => 1.172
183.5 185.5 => 1.236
